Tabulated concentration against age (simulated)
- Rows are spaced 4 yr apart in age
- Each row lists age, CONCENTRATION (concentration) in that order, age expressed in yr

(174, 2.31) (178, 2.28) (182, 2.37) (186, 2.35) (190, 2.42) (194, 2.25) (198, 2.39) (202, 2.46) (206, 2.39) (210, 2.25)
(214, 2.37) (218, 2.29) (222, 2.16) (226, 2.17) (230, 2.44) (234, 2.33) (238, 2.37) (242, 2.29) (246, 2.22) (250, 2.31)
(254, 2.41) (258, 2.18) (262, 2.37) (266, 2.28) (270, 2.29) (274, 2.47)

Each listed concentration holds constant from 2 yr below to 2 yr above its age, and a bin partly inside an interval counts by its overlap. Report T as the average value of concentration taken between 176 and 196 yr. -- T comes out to 2.33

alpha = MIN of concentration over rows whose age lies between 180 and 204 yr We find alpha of 2.25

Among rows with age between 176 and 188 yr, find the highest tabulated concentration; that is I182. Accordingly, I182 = 2.37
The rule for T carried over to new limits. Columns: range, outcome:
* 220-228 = 2.17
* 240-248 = 2.25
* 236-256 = 2.32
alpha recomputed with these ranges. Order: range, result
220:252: 2.16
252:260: 2.18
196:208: 2.39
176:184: 2.28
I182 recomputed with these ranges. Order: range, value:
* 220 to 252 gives 2.44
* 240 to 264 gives 2.41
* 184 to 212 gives 2.46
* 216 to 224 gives 2.29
